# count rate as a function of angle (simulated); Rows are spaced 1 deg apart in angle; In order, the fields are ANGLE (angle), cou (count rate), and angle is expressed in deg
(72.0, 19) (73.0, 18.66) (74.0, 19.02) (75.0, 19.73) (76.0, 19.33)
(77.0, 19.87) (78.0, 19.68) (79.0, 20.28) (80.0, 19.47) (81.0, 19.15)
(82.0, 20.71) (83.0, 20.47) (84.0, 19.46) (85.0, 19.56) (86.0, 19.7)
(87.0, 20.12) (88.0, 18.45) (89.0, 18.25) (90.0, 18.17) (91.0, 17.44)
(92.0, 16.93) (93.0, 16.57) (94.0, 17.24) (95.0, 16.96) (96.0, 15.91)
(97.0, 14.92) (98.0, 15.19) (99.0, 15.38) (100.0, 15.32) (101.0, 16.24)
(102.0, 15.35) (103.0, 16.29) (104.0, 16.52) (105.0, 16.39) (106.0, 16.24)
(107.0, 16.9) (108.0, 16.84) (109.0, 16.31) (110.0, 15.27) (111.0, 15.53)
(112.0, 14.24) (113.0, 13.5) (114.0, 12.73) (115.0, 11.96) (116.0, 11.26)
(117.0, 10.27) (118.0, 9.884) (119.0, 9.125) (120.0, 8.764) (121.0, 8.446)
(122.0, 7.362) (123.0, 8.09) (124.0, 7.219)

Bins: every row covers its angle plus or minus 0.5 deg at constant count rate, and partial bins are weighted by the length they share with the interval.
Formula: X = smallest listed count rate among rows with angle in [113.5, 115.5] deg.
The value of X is 11.96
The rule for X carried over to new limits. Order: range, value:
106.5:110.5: 15.27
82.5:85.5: 19.46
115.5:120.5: 8.764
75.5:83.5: 19.15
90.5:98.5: 14.92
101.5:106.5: 15.35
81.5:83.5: 20.47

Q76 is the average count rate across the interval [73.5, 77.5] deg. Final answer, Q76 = 19.5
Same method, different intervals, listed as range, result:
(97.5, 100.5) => 15.3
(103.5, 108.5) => 16.6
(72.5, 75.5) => 19.1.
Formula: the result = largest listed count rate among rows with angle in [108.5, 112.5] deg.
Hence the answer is 16.31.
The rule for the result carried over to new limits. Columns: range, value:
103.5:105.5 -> 16.52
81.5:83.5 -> 20.71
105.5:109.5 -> 16.9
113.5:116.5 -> 12.73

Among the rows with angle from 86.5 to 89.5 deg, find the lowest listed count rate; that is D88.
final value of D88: 18.25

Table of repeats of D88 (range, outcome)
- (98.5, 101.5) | 15.32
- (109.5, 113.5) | 13.5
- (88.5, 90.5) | 18.17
